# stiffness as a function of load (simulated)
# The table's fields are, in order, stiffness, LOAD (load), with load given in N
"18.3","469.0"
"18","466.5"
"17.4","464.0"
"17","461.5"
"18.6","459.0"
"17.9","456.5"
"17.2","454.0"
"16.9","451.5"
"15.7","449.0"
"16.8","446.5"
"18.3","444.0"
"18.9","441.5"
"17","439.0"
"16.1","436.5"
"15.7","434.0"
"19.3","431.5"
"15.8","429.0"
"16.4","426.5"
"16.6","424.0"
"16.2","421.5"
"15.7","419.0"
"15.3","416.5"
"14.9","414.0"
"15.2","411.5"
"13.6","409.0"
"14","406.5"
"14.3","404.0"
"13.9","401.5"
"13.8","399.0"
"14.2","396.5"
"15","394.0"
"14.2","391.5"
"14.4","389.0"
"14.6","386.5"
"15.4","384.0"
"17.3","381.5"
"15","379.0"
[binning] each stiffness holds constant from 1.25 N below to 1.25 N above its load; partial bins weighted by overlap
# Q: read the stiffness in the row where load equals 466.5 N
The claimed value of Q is 18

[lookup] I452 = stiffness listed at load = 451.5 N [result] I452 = 16.9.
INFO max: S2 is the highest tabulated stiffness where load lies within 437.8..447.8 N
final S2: 18.9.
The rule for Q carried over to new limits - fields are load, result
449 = 15.7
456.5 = 17.9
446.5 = 16.8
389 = 14.4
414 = 14.9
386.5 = 14.6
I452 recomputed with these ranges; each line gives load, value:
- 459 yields 18.6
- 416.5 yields 15.3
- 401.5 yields 13.9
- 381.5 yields 17.3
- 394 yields 15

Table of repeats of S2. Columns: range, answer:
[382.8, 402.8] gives 15.4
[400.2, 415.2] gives 15.2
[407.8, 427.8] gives 16.6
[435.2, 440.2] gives 17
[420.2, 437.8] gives 19.3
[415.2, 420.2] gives 15.7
